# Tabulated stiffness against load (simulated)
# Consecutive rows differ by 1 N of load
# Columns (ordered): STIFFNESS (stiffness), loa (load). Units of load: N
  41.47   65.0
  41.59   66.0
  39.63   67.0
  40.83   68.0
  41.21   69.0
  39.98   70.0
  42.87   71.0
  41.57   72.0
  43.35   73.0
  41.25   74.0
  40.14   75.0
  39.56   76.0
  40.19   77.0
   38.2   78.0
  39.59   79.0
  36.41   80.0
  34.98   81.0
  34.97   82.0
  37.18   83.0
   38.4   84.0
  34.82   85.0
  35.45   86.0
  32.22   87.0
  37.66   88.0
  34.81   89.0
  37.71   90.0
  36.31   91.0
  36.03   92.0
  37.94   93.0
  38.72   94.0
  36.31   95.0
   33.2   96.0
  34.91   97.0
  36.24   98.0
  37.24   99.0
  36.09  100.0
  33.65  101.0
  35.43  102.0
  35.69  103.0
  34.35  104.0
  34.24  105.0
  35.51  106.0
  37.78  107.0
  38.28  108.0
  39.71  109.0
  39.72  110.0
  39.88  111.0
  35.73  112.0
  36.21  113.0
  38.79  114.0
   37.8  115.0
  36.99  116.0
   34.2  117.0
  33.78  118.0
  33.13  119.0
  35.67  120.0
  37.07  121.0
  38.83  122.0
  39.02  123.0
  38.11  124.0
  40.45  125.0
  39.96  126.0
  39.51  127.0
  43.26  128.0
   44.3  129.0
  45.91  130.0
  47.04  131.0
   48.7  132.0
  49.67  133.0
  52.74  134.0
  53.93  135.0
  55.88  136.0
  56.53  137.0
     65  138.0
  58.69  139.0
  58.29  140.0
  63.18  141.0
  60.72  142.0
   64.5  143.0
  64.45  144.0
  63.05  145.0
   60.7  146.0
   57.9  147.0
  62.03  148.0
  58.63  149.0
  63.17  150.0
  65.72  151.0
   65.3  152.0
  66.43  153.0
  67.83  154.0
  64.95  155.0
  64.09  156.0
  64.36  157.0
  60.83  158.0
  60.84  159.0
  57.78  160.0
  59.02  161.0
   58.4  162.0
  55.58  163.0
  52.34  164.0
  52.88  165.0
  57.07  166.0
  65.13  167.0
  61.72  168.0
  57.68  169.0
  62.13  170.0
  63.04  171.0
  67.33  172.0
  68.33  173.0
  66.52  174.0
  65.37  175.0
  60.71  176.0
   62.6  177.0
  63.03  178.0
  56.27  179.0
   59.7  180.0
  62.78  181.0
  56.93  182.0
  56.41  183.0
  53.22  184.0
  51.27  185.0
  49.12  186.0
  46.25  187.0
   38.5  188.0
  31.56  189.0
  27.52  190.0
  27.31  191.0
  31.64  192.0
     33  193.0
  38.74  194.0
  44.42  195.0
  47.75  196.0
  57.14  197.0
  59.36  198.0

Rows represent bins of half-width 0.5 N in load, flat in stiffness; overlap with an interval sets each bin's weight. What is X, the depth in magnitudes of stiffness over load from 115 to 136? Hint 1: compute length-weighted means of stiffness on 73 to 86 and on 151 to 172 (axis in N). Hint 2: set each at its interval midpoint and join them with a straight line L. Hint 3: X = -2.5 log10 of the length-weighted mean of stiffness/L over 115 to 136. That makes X 0.22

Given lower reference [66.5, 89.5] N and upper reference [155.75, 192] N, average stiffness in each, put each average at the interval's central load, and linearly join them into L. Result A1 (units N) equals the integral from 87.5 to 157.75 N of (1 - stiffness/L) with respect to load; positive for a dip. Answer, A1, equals 1.4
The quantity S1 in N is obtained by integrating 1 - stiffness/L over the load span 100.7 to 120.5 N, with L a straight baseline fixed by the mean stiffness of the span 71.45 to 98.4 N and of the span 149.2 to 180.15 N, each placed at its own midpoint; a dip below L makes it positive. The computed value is 3.86 N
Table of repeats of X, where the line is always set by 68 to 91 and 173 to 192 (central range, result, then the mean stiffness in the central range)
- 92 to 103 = 0.13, 36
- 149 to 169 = -0.25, 61.1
